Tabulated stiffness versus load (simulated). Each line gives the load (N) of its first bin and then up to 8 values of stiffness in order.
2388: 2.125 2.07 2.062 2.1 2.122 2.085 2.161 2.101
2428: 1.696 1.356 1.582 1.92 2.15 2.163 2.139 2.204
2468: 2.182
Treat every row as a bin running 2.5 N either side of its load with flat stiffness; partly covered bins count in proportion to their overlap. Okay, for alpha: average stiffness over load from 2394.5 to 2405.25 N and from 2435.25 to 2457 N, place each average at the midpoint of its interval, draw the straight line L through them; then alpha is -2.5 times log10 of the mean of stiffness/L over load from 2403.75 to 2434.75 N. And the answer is 0.05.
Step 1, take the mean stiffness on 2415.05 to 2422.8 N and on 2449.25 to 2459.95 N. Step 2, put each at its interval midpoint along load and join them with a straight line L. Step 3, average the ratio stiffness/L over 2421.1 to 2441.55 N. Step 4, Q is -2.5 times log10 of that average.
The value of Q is 0.26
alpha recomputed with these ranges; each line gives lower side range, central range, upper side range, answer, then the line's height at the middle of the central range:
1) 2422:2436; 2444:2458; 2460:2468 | -0.068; 2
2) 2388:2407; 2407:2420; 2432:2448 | -0.090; 1.95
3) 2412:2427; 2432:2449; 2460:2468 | 0.214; 2.13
